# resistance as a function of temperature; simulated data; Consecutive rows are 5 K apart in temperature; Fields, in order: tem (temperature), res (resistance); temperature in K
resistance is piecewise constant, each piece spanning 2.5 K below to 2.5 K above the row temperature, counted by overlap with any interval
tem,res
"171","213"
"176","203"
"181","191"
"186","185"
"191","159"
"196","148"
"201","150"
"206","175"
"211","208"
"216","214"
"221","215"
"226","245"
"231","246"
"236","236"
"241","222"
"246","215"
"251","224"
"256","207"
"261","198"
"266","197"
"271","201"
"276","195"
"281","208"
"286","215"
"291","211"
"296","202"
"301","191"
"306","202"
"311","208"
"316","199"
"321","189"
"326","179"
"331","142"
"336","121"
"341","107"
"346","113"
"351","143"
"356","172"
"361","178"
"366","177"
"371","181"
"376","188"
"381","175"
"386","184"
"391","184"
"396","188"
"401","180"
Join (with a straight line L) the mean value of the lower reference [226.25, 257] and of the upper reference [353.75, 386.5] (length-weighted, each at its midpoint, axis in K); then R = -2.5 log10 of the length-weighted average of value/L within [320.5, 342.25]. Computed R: 0.308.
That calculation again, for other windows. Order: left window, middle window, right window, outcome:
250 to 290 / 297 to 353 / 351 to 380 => 0.153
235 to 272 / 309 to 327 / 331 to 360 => -0.228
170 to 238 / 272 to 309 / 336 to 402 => -0.127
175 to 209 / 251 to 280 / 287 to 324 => -0.064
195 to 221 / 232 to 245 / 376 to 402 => -0.239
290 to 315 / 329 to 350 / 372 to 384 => 0.494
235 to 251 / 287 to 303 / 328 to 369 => -0.102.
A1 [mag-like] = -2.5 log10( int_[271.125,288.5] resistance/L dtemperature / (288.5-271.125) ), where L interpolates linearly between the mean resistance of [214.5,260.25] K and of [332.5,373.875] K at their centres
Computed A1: -0.047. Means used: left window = 224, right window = 149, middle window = 205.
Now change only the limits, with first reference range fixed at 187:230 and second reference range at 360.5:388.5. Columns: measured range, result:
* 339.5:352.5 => 0.45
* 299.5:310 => -0.08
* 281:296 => -0.13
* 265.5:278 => -0.06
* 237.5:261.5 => -0.14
